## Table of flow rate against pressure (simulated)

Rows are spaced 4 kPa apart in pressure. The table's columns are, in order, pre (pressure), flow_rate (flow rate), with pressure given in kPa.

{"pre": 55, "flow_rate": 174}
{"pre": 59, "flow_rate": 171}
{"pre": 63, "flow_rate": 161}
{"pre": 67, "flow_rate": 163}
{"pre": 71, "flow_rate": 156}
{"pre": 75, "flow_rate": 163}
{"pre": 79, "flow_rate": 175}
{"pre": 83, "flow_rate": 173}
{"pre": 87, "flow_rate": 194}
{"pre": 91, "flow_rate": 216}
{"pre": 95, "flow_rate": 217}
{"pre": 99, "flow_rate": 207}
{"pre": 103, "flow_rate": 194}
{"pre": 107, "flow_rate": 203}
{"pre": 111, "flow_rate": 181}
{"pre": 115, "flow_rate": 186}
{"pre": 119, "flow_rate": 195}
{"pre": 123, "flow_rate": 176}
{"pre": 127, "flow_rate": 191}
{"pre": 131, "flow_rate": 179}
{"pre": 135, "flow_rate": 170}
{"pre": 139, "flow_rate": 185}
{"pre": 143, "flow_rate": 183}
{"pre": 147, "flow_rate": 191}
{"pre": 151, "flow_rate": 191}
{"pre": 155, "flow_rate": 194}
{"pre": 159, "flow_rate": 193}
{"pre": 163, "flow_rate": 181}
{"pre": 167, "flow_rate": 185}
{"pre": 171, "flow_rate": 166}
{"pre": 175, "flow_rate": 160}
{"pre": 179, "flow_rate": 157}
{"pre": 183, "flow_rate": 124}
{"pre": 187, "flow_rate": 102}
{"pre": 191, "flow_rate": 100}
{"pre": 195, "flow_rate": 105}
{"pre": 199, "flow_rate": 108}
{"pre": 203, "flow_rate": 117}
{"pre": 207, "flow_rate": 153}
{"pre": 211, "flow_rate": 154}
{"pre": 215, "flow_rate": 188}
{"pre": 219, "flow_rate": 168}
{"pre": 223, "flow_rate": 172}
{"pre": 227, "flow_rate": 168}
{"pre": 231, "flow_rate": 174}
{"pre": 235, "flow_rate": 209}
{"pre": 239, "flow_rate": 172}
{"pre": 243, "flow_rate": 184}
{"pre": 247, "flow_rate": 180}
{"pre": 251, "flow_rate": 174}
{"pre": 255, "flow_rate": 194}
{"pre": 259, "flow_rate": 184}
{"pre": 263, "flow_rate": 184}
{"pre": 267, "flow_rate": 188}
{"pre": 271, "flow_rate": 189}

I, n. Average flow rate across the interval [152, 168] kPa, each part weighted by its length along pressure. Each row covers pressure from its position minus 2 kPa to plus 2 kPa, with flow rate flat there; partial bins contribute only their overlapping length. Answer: 189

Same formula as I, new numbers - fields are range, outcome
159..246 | 156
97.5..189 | 178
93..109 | 205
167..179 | 166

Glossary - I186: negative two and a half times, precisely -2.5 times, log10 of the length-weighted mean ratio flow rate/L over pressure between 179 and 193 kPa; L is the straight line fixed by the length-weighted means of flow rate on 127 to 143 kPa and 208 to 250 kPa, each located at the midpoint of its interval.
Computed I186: 0.47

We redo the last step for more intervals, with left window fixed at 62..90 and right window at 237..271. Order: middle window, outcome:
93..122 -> -0.14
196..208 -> 0.42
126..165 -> -0.06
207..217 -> 0.08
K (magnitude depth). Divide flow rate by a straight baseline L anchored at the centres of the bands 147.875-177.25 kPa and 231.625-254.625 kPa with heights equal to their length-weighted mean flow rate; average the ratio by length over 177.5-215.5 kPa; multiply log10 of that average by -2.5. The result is 0.38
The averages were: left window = 182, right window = 184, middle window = 128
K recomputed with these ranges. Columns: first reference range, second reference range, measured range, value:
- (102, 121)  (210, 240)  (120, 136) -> 0.05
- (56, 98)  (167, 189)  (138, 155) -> -0.20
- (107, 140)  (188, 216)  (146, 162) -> -0.18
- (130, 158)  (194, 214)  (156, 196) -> 0.06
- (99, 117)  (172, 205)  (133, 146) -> -0.09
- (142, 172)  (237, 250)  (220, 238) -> 0.00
